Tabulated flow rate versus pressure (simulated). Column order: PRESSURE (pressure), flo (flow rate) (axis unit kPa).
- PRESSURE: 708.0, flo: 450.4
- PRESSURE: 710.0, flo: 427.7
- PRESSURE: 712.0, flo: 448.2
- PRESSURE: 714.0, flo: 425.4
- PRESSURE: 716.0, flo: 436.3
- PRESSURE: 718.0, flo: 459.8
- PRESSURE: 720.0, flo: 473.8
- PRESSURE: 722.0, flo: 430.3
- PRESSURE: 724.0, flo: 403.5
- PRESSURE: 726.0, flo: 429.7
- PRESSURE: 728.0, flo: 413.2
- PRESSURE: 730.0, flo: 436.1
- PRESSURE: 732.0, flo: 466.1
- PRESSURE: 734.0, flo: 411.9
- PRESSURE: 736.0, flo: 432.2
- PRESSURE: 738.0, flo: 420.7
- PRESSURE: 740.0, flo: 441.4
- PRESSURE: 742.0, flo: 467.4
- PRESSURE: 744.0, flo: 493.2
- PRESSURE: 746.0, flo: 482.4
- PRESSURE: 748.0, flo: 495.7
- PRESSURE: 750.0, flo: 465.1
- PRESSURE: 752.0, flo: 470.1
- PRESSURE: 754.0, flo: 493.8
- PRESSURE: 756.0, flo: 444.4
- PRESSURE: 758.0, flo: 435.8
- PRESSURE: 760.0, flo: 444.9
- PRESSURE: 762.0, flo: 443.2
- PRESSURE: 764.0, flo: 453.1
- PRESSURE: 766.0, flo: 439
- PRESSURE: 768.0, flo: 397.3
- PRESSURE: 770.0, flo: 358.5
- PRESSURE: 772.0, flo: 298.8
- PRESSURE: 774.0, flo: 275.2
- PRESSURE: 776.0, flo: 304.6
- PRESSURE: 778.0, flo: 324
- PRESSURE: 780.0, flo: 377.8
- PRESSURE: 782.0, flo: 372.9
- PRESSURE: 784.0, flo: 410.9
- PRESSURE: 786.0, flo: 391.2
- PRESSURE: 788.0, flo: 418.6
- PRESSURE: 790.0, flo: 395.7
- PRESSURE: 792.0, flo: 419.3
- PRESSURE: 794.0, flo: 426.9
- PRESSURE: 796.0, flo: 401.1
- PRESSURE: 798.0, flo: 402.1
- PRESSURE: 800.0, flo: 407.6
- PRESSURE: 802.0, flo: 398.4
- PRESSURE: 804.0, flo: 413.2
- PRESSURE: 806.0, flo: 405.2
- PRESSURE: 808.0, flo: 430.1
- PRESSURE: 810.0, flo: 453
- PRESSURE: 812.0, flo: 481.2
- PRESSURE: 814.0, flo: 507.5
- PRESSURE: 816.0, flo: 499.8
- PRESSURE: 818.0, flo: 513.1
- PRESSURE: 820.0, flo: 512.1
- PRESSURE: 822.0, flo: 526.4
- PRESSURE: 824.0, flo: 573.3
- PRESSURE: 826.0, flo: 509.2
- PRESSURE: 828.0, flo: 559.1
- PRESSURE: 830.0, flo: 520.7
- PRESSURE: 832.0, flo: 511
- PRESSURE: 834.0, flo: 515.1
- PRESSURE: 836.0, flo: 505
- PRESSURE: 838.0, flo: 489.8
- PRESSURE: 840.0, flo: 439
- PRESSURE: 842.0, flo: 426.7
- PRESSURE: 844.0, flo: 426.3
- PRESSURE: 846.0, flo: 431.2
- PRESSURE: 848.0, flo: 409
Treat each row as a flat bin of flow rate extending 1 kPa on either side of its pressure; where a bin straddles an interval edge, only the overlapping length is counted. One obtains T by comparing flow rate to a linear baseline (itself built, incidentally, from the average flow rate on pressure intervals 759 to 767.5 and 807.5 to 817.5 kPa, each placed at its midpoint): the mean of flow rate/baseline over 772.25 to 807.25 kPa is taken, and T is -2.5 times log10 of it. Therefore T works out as 0.20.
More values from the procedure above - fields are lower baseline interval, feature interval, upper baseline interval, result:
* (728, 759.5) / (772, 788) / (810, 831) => 0.35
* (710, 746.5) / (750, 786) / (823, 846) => 0.16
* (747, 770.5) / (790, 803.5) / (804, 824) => 0.16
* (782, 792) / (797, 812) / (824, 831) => 0.10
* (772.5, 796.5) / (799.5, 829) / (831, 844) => -0.11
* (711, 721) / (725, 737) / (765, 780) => -0.03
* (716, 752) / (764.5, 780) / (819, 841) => 0.34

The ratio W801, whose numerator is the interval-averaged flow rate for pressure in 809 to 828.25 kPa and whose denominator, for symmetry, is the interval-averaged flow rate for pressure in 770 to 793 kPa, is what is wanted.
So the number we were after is 1.41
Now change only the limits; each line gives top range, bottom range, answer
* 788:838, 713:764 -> 1.05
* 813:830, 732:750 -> 1.15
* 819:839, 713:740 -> 1.20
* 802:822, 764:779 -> 1.34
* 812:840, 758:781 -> 1.36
